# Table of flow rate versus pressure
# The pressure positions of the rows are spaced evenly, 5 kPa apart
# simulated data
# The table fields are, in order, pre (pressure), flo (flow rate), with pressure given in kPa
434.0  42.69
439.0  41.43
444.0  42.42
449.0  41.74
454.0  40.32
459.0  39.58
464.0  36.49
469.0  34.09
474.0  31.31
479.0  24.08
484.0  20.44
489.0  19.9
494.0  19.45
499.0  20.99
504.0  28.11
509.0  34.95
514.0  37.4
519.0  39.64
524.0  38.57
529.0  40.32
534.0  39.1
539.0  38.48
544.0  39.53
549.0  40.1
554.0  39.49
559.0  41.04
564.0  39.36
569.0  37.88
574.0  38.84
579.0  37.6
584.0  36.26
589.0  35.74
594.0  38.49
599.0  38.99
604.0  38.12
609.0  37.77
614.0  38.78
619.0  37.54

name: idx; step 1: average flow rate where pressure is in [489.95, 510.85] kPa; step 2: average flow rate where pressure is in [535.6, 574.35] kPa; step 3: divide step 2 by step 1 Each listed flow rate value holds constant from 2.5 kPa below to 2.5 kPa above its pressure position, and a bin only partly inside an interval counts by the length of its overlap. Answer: 1.57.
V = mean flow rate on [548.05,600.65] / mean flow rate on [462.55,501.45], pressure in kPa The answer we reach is 1.51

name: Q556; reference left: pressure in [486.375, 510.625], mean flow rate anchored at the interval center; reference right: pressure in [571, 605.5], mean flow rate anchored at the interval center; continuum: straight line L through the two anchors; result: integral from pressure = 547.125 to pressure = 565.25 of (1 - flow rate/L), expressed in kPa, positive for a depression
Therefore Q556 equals -3.9 kPa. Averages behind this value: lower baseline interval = 24.3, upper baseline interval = 37.7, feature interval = 40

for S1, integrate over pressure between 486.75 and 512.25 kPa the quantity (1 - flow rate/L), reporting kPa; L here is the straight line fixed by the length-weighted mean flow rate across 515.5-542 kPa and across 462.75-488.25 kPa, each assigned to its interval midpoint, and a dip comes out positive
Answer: 6.4 kPa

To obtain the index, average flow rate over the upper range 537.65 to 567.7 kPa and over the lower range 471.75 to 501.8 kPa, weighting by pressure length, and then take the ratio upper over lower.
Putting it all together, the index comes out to 1.75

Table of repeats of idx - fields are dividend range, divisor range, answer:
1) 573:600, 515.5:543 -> 0.96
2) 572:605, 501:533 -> 1.04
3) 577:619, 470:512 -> 1.49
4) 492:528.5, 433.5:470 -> 0.80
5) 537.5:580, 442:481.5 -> 1.08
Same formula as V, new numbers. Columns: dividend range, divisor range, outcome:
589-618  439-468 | 0.96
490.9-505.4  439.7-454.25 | 0.54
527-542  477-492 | 1.84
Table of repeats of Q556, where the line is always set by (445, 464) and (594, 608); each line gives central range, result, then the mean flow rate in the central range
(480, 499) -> 9.3 kPa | 20.4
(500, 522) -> 3.0 kPa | 34.1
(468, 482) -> 3.8 kPa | 29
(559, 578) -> 0.0 kPa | 38.9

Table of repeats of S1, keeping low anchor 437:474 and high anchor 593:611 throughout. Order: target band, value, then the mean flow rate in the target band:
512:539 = -0.26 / 39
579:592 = 0.68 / 36.4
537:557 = -0.48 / 39.5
